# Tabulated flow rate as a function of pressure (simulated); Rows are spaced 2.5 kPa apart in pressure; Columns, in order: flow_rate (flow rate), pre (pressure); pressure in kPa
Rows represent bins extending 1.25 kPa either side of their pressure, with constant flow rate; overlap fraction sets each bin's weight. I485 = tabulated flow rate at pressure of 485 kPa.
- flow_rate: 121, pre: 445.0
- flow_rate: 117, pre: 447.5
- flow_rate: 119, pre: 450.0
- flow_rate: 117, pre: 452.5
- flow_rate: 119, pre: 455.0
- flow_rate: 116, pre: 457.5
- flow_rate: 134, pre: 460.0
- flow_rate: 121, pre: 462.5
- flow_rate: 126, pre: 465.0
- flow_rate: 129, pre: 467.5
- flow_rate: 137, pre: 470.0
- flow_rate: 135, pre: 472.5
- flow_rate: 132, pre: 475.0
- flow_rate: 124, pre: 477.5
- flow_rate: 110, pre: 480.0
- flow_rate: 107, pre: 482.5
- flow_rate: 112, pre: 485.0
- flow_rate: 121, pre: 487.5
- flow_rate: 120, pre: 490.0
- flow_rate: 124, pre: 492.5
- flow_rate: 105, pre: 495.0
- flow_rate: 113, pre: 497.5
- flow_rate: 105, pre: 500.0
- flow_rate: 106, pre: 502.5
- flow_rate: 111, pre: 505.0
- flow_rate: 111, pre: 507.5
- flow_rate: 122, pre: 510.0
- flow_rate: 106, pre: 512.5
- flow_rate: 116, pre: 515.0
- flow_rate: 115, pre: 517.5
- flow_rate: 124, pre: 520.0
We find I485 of 112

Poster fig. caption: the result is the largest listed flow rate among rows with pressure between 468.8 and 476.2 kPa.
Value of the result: 137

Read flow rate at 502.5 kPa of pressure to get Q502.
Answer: 106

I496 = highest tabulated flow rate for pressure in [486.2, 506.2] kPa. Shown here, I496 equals 124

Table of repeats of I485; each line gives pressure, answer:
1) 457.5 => 116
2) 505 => 111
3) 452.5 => 117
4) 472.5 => 135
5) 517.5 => 115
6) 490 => 120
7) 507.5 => 111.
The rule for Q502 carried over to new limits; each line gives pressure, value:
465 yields 126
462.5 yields 121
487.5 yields 121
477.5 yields 124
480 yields 110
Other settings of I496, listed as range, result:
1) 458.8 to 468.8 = 134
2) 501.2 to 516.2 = 122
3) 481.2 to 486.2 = 112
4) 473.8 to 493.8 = 132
